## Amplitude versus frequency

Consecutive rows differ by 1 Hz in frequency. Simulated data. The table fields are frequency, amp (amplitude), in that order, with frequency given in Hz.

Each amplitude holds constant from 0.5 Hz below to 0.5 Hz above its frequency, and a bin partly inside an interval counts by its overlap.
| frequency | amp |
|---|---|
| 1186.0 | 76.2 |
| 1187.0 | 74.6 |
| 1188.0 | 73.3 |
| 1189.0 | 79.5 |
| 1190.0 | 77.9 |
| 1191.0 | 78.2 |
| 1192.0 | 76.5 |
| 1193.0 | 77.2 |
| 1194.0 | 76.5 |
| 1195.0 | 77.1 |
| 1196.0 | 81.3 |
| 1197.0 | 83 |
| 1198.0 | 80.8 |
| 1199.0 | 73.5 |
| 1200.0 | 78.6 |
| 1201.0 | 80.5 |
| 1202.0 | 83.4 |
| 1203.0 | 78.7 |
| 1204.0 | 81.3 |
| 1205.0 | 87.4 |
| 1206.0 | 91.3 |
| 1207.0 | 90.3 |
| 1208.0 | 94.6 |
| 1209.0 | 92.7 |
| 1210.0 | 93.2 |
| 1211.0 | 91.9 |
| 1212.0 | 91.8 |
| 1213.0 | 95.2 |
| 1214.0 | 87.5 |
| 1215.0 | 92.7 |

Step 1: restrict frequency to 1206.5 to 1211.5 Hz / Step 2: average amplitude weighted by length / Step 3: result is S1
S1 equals 92.5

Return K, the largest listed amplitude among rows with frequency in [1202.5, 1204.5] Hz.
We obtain 81.3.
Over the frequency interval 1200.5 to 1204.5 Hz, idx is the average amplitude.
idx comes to 81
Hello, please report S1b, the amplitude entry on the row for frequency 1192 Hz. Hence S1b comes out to 76.5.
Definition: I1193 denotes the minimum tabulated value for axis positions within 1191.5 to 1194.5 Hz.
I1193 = 76.5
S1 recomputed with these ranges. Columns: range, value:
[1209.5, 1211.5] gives 92.6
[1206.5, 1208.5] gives 92.4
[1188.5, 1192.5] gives 78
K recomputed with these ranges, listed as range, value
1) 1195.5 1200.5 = 83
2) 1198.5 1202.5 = 83.4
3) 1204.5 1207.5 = 91.3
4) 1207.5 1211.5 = 94.6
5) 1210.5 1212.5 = 91.9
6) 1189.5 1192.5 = 78.2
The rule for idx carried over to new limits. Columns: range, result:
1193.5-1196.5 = 78.3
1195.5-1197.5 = 82.2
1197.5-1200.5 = 77.6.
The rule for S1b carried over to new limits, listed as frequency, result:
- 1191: 78.2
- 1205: 87.4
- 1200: 78.6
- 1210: 93.2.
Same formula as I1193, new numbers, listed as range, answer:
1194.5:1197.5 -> 77.1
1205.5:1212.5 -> 90.3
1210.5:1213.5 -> 91.8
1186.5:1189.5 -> 73.3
